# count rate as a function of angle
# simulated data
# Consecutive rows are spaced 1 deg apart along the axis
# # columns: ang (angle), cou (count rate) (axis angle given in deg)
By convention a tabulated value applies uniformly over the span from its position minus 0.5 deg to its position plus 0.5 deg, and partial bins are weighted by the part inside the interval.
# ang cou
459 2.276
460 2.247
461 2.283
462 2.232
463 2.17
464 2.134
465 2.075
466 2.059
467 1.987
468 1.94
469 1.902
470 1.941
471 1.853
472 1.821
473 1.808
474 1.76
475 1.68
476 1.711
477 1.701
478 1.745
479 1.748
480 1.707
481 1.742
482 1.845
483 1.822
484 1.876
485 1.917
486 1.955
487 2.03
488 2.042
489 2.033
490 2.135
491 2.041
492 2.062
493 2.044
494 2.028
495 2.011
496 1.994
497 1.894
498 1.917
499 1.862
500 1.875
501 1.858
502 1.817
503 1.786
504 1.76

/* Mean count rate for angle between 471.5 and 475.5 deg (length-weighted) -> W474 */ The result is 1.77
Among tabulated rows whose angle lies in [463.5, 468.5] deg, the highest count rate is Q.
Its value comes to 2.134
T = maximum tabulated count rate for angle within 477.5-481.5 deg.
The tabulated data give 1.748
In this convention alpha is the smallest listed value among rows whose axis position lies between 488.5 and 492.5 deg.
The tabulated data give 2.033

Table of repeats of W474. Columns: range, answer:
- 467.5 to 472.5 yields 1.89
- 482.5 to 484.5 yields 1.85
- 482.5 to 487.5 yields 1.92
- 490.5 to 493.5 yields 2.05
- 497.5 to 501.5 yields 1.88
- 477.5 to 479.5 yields 1.75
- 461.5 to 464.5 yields 2.18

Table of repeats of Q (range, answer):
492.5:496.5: 2.044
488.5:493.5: 2.135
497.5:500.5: 1.917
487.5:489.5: 2.042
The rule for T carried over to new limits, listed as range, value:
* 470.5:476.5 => 1.853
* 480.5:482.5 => 1.845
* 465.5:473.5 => 2.059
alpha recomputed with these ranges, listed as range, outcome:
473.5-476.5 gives 1.68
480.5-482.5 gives 1.742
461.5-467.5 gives 1.987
